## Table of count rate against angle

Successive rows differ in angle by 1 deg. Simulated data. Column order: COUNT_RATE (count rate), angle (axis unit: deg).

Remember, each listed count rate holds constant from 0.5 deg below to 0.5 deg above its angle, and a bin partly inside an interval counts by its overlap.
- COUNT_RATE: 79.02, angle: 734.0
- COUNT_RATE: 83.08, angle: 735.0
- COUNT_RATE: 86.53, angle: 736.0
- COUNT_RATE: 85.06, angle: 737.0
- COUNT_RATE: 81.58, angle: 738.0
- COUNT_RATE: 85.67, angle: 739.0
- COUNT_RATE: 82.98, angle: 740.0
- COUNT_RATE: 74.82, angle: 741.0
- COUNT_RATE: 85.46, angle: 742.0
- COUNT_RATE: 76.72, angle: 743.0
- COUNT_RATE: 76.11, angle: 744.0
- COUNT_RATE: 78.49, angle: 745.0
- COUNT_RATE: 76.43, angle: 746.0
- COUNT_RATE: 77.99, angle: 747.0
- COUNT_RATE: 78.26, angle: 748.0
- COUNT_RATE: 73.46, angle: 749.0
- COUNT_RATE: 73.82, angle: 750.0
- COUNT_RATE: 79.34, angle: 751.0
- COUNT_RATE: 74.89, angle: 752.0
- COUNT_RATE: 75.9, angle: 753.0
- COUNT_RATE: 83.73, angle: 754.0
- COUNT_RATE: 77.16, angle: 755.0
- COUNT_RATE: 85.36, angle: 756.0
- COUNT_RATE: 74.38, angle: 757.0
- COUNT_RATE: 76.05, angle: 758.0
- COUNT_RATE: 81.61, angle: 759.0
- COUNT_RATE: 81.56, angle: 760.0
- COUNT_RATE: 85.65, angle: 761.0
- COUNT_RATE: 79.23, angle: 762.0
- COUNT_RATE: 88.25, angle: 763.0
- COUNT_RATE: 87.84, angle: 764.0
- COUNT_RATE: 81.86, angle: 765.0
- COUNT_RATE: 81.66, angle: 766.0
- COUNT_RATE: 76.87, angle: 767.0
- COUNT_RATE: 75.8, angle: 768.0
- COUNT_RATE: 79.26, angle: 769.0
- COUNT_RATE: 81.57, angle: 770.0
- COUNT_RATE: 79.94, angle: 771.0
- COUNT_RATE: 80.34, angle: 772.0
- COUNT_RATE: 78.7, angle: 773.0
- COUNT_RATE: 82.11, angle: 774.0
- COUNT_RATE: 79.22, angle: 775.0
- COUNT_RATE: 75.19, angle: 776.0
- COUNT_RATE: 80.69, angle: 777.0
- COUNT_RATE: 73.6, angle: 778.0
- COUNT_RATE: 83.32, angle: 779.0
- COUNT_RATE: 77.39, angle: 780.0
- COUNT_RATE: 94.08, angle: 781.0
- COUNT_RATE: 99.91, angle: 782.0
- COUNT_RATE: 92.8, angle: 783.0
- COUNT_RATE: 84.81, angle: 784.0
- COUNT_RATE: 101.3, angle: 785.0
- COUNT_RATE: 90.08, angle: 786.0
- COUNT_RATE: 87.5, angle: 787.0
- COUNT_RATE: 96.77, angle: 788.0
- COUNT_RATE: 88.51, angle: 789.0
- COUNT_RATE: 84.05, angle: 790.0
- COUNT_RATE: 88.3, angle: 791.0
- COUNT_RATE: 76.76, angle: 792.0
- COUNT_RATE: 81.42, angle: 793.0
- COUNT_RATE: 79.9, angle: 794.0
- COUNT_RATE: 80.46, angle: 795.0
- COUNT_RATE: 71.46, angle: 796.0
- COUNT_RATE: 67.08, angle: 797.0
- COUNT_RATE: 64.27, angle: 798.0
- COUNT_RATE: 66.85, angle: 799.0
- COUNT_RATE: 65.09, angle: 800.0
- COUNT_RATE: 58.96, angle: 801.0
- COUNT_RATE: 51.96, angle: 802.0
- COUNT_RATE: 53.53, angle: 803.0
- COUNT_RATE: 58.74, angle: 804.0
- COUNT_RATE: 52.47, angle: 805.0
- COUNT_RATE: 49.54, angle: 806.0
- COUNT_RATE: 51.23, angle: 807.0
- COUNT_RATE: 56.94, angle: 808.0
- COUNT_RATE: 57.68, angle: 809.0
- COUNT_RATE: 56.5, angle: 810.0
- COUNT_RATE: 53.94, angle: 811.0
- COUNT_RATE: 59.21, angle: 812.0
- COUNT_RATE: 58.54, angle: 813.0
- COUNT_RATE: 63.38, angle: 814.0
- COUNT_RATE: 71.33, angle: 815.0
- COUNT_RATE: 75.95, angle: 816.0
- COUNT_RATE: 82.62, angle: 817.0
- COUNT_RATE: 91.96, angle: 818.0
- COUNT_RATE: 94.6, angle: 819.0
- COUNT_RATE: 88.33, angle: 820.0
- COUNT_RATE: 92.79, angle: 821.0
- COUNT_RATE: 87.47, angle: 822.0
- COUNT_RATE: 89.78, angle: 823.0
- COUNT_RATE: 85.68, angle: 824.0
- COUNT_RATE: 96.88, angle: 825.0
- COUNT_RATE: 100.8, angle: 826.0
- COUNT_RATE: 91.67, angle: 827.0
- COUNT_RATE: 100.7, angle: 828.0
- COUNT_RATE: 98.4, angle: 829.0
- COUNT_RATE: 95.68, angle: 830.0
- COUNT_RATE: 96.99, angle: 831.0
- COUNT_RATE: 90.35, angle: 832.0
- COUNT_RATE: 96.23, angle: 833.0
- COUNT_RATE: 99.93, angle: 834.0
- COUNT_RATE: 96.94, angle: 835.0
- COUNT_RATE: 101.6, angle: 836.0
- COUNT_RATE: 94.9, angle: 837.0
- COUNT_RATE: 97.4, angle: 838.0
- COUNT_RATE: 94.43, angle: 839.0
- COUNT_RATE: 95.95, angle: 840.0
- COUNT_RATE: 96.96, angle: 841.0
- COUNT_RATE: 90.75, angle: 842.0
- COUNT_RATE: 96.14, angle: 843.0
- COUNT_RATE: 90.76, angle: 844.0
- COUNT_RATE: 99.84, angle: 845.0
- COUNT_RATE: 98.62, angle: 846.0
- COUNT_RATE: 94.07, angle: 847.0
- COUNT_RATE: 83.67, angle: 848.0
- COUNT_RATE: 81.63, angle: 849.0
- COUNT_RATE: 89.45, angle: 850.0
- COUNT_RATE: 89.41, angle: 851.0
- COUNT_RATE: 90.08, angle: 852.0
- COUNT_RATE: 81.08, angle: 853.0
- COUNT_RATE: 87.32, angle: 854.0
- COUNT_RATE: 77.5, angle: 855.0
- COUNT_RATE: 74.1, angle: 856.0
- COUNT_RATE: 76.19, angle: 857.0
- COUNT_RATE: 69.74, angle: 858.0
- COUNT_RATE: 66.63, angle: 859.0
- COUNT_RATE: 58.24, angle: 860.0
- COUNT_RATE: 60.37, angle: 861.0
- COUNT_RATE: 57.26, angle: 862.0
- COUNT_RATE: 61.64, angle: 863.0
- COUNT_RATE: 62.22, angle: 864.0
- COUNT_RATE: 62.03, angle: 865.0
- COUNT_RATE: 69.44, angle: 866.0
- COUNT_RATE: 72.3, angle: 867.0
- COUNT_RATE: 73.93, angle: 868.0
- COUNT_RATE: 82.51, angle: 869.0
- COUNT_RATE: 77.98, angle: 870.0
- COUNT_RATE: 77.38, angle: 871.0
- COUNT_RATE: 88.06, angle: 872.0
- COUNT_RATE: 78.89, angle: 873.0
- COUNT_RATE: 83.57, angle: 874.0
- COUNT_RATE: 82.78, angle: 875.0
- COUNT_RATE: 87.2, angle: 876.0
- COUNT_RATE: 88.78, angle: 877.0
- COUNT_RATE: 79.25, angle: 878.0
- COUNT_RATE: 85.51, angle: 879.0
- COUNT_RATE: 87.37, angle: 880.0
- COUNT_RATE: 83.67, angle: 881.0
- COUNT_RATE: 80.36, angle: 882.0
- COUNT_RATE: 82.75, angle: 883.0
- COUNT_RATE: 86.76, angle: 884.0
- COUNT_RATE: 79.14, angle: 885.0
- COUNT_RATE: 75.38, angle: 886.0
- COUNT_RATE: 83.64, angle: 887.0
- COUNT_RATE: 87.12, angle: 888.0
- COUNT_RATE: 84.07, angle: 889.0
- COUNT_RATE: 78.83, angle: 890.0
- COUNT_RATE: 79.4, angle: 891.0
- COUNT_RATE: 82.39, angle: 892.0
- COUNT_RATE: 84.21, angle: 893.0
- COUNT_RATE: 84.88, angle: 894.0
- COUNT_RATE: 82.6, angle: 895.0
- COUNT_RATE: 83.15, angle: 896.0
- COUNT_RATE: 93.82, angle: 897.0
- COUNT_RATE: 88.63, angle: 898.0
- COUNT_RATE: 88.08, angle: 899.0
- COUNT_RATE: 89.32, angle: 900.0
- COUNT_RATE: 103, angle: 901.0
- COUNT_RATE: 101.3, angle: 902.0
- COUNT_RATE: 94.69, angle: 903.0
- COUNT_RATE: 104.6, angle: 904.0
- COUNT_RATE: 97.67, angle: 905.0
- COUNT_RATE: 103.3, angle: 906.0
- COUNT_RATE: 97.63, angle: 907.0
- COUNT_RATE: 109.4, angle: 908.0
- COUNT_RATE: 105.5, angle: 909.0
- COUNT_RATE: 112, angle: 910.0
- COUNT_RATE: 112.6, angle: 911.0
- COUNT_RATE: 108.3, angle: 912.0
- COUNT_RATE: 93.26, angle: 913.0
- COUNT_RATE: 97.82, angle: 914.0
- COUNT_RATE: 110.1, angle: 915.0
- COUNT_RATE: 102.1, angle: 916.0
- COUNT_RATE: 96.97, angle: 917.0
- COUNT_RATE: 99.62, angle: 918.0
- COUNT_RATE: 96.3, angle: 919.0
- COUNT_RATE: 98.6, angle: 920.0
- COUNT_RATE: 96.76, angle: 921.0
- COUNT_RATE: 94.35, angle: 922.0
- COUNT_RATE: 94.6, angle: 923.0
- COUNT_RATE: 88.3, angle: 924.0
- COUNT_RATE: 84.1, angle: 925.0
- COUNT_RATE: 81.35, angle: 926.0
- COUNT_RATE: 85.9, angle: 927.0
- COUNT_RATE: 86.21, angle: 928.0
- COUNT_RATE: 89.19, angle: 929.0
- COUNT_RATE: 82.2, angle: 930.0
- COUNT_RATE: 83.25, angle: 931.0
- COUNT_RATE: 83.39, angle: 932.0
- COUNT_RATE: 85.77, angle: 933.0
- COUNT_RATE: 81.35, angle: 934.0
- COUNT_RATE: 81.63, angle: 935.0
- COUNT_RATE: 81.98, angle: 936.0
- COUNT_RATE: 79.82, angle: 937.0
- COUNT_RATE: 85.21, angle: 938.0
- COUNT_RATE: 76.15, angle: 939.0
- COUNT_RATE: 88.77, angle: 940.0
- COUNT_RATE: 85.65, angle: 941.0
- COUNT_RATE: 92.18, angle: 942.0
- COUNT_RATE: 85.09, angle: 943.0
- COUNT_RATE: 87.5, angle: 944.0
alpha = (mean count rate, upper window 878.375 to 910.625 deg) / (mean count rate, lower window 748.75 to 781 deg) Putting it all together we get 1.13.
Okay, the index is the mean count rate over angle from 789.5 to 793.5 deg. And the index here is 82.6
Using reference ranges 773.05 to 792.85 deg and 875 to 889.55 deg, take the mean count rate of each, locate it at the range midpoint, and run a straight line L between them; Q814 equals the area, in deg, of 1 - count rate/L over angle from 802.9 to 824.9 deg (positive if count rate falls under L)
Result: 3.8 deg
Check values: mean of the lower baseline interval 85.9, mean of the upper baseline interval 83.6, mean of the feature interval 70.4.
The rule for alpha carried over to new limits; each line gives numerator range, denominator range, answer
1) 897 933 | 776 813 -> 1.31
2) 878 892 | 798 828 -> 1.15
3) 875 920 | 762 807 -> 1.19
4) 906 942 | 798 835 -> 1.21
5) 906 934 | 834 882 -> 1.15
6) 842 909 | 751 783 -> 1.03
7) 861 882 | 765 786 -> 0.92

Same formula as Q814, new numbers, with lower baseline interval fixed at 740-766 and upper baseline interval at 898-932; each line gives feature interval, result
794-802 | 1.6 deg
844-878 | 4.6 deg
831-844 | -1.1 deg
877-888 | 1.2 deg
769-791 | -0.8 deg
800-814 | 4.8 deg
